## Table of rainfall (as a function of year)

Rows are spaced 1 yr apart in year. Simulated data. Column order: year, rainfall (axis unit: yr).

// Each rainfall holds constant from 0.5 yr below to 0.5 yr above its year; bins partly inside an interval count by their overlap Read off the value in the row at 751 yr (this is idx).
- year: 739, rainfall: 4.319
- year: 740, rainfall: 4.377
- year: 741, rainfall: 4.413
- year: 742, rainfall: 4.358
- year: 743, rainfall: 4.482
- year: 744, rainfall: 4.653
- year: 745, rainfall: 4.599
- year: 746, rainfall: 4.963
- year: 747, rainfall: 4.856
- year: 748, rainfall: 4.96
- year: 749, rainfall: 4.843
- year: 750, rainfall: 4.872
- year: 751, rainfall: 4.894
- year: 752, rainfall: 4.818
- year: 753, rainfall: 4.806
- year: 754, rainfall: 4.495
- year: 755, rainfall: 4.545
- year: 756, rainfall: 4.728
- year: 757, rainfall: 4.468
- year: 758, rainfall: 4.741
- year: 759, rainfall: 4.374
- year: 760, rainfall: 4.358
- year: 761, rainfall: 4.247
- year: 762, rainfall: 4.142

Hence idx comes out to 4.894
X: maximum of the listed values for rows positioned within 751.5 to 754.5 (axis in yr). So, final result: 4.818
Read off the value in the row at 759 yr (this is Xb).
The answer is 4.374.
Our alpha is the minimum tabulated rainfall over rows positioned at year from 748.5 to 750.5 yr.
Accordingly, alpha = 4.843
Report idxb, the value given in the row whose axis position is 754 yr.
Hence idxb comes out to 4.495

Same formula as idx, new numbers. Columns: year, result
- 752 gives 4.818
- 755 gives 4.545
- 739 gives 4.319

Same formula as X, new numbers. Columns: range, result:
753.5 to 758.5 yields 4.741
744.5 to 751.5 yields 4.963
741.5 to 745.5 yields 4.653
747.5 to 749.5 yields 4.96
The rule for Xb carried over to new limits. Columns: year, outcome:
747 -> 4.856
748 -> 4.96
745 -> 4.599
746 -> 4.963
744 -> 4.653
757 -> 4.468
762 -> 4.142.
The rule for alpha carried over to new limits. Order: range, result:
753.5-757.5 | 4.468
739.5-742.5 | 4.358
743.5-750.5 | 4.599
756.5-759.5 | 4.374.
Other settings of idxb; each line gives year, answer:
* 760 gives 4.358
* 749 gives 4.843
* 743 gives 4.482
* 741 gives 4.413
